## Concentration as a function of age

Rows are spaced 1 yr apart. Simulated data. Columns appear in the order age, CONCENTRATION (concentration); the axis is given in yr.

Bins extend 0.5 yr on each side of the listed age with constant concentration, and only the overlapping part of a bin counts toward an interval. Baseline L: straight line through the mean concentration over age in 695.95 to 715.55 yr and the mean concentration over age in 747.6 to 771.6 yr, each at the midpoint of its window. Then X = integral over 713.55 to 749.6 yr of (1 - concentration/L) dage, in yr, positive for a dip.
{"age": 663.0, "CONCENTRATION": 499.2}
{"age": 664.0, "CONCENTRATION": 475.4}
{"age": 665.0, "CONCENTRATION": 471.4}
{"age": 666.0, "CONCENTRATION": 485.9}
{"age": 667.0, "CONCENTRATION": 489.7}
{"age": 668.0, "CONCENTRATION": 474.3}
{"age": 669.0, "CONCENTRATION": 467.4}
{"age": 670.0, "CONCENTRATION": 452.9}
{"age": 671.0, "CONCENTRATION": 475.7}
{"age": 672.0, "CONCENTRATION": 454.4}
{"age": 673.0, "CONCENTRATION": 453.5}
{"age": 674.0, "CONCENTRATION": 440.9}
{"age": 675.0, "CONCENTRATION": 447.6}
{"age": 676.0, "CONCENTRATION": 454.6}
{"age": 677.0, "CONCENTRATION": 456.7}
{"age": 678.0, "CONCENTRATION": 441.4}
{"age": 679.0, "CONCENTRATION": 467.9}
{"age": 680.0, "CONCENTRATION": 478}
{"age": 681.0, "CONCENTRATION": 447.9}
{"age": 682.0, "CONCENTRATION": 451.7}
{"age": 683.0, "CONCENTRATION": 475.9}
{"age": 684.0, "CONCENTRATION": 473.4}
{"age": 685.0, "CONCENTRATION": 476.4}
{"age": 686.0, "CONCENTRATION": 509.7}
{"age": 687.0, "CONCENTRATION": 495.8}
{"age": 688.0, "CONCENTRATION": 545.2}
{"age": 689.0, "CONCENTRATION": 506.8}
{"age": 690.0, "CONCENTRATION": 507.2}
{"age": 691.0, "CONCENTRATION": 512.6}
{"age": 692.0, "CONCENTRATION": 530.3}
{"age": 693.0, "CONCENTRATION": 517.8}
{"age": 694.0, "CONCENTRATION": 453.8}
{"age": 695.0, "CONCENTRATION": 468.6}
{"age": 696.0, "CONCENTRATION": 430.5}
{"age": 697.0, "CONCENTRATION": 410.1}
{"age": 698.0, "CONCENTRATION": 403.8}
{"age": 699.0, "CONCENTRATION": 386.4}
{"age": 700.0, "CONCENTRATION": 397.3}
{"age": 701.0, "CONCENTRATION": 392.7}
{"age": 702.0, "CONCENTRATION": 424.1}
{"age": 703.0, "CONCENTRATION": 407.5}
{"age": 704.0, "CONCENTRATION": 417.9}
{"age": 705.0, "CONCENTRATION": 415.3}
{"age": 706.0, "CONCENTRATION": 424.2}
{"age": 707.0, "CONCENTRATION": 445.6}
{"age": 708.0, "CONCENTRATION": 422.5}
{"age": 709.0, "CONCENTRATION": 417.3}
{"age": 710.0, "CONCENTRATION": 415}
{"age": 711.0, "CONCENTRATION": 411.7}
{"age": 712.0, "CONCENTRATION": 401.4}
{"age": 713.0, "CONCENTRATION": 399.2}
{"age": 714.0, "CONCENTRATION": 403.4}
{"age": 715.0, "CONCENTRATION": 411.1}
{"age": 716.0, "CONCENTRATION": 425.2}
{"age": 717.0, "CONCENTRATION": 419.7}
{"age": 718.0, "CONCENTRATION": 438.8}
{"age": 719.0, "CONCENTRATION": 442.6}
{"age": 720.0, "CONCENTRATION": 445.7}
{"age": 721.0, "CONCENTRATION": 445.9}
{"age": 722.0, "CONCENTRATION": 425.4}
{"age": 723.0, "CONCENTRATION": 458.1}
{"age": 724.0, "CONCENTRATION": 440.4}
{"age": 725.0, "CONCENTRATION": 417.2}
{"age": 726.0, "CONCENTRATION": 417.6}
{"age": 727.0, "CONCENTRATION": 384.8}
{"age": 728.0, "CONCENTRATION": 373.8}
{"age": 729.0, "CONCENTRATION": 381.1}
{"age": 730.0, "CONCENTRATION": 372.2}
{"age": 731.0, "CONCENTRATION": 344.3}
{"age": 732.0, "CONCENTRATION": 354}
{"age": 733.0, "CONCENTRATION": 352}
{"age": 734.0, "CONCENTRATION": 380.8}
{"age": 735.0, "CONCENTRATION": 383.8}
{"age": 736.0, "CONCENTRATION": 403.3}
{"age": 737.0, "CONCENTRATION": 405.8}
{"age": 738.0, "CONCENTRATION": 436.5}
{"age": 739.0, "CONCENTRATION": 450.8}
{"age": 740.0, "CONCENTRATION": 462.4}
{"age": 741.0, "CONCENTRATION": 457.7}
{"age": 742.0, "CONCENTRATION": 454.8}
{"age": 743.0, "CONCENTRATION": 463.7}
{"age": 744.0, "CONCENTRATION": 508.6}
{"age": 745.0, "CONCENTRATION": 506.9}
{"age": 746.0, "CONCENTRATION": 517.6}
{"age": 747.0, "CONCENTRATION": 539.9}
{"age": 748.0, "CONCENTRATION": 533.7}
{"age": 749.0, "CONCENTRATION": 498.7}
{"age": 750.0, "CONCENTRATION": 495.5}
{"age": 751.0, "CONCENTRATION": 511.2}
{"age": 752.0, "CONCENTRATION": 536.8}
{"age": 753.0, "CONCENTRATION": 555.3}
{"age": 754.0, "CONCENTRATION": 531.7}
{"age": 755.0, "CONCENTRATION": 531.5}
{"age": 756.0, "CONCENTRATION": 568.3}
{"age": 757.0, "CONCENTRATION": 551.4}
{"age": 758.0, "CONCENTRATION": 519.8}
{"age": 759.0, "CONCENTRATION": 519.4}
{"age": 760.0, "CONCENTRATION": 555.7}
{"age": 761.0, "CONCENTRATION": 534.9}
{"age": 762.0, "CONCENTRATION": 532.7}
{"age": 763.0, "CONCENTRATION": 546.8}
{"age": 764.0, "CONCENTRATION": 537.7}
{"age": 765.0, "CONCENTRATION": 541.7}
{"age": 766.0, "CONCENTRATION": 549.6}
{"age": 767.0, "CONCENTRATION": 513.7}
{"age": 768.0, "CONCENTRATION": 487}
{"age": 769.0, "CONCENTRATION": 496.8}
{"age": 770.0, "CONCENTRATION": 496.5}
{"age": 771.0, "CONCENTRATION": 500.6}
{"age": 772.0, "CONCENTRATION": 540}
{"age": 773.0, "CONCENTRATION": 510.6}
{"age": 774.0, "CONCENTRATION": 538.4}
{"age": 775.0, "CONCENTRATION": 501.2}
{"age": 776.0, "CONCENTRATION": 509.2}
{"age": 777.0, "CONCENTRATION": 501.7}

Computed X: 2.7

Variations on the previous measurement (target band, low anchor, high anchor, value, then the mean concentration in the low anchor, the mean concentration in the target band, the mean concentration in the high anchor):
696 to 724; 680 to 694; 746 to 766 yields 4.9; 494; 419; 534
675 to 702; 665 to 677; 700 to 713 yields -1.5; 463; 464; 415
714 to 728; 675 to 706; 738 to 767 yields 1.8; 458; 426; 517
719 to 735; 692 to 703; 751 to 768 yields 2.7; 432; 400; 537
